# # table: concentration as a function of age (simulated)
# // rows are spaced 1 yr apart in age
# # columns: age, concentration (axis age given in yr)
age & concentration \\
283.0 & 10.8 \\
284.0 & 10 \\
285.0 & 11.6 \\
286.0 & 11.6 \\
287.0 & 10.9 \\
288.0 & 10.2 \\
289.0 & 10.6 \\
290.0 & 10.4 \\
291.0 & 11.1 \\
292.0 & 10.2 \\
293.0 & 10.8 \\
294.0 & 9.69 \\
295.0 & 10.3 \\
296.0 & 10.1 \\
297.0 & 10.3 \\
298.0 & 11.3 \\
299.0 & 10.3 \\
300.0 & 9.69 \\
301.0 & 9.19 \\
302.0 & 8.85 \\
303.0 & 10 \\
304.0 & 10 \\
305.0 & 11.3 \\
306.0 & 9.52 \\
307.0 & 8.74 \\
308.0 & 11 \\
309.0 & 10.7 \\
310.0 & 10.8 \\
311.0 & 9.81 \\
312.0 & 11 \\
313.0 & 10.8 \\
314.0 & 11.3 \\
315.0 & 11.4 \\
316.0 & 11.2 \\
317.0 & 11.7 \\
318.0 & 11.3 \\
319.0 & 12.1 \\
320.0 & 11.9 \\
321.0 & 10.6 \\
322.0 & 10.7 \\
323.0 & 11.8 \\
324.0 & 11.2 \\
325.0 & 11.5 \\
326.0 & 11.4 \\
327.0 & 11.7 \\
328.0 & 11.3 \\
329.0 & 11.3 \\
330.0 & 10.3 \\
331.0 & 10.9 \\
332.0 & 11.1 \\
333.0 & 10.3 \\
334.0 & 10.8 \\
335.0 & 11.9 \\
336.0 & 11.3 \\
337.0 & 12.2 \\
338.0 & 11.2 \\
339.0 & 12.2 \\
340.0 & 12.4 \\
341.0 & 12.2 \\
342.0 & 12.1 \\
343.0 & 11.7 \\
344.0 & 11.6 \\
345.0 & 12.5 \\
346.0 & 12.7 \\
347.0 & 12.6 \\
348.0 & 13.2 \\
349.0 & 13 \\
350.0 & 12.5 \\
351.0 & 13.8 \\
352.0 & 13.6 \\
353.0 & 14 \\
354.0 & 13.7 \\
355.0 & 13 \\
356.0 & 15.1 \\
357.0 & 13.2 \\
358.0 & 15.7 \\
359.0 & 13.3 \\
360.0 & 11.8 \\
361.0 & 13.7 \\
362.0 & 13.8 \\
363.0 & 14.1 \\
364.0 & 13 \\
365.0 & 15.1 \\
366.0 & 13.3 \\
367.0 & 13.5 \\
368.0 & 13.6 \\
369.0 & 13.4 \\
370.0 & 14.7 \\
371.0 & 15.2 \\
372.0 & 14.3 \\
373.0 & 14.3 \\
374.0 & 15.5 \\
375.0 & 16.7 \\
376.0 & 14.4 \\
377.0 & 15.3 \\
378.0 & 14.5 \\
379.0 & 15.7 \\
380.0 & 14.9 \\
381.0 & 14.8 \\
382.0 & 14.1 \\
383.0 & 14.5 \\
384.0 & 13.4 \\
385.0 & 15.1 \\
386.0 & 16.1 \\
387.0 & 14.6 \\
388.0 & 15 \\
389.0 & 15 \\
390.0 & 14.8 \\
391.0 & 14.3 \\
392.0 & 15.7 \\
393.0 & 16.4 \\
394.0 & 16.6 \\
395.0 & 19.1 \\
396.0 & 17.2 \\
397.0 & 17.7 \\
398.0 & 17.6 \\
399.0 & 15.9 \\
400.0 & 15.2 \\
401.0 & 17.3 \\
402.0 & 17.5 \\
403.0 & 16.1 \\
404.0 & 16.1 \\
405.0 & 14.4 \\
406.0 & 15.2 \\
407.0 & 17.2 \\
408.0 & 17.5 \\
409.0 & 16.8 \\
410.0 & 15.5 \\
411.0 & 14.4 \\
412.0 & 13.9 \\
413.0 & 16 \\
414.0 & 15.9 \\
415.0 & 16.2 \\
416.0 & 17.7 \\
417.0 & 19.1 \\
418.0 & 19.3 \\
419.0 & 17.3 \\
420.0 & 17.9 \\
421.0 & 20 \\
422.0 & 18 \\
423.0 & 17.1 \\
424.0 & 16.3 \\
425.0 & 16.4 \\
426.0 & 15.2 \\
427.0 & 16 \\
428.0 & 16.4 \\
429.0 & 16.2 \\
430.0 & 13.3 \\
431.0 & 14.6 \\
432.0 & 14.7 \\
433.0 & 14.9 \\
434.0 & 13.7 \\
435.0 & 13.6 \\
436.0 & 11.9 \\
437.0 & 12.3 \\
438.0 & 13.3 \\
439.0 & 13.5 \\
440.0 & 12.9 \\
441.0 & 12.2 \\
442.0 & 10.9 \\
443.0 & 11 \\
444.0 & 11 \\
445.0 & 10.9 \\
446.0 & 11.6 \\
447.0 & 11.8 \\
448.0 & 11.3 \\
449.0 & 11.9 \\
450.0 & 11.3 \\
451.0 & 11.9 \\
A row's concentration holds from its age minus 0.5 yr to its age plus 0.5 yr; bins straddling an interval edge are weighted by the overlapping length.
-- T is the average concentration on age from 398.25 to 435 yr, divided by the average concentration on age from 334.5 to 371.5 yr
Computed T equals 1.24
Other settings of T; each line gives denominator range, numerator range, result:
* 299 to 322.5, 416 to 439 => 1.49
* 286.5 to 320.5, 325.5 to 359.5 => 1.17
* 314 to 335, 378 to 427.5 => 1.44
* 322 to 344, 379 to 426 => 1.42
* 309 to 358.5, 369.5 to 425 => 1.34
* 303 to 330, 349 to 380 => 1.29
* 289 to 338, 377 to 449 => 1.41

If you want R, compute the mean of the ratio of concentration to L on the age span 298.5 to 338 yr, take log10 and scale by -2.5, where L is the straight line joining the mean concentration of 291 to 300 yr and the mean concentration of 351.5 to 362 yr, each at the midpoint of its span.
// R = 0.07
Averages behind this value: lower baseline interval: 10.4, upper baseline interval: 13.7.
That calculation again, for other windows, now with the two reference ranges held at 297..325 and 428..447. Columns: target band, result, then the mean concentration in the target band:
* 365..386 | -0.23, 14.6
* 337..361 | -0.14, 12.9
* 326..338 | -0.01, 11.2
